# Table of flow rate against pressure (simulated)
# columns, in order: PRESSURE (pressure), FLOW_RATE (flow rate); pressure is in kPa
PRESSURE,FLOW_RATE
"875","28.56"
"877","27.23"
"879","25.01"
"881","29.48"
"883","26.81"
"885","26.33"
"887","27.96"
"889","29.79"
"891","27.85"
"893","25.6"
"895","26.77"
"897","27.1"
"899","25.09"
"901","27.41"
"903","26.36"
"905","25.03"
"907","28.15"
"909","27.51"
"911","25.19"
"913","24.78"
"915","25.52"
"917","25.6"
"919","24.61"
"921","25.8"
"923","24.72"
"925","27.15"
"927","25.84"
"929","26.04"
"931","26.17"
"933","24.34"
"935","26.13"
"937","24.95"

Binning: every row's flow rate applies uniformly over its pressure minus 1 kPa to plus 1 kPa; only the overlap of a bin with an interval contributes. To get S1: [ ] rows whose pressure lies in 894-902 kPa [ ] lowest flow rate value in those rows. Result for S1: 25.09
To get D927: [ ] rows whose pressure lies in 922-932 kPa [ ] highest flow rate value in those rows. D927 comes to 27.15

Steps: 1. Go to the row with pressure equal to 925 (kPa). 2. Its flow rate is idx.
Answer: 27.15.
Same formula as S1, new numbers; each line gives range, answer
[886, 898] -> 25.6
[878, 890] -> 25.01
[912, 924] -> 24.61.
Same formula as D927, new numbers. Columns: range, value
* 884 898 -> 29.79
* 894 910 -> 28.15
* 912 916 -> 25.52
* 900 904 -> 27.41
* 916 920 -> 25.6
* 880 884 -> 29.48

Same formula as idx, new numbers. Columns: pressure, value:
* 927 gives 25.84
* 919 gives 24.61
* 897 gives 27.1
